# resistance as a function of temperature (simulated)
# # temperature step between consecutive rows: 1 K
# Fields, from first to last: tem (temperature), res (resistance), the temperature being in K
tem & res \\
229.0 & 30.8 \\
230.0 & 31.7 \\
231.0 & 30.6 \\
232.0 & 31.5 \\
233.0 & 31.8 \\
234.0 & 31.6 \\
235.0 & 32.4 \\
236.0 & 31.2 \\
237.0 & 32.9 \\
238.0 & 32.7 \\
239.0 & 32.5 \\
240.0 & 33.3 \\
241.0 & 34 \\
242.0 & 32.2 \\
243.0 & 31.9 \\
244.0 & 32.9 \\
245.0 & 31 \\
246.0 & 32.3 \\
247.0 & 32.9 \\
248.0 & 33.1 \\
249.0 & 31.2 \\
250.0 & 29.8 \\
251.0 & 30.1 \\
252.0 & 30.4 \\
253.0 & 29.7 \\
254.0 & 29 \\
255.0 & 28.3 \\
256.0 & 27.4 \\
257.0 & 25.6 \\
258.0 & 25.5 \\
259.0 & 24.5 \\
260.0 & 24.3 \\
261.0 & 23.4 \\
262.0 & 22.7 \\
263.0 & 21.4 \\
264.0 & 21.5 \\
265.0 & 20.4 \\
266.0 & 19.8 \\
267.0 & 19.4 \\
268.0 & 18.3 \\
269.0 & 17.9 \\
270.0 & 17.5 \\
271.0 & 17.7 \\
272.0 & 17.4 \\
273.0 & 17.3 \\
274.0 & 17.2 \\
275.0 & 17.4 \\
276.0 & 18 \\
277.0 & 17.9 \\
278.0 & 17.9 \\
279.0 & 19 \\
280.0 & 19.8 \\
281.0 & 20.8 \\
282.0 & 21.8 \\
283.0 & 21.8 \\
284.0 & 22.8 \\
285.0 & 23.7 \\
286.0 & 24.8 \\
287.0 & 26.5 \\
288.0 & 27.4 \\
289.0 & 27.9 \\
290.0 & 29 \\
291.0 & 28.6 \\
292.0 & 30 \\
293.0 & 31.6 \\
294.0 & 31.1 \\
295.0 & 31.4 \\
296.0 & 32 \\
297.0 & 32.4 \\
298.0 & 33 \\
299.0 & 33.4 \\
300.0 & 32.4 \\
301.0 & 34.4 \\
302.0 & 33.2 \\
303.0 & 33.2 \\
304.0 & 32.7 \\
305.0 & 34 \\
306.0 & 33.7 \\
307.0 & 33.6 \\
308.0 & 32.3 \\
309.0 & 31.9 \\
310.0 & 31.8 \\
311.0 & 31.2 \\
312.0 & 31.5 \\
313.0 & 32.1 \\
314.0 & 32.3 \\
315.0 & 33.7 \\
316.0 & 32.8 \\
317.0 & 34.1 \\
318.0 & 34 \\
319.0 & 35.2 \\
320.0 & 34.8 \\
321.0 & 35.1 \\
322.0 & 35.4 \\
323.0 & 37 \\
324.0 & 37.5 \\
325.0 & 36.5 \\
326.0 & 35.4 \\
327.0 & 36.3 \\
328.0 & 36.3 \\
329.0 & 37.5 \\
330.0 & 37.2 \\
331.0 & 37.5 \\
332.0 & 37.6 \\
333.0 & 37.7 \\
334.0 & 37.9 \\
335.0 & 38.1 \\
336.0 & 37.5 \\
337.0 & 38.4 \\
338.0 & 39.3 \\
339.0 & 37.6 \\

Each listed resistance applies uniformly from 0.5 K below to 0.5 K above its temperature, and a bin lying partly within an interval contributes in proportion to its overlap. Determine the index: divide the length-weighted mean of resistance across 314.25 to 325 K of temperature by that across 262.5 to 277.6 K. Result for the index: 1.88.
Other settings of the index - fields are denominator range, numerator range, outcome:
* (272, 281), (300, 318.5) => 1.81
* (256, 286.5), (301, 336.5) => 1.68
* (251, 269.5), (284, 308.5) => 1.28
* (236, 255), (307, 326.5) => 1.07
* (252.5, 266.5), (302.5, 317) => 1.33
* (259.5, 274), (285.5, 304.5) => 1.55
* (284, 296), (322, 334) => 1.31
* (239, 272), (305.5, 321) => 1.25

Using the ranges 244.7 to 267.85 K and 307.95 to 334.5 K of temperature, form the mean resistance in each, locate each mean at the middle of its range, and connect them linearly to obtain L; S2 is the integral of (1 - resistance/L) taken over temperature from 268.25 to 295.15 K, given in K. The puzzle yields 6.6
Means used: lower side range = 26.5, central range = 22.6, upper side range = 35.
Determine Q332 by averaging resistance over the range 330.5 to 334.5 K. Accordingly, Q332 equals 37.7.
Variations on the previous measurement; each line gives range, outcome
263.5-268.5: 19.9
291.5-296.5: 31.2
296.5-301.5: 33.1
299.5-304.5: 33.2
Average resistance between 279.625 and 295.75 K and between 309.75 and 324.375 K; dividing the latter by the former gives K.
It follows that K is 1.29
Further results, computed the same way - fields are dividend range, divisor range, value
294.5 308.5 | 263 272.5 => 1.73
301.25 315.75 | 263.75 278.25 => 1.78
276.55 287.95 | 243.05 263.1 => 0.76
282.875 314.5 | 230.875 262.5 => 1.02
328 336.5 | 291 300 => 1.18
